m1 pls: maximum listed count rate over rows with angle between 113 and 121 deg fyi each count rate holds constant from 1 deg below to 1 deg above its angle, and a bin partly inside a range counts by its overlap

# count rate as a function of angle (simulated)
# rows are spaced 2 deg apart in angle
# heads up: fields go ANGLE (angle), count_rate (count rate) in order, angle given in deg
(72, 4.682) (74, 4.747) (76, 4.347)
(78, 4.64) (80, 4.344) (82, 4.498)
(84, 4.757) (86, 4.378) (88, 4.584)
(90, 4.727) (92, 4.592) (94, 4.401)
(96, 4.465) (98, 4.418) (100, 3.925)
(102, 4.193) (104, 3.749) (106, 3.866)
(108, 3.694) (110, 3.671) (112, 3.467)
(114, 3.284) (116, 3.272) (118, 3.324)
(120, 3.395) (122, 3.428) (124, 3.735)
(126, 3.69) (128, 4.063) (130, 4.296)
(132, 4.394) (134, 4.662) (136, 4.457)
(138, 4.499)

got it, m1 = 3.395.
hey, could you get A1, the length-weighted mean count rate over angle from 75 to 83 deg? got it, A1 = 4.46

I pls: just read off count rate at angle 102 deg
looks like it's 4.193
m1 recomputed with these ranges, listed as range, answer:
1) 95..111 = 4.465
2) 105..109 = 3.866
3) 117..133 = 4.394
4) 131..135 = 4.662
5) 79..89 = 4.757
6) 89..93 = 4.727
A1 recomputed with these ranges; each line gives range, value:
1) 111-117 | 3.34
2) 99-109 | 3.89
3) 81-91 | 4.59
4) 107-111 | 3.68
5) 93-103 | 4.28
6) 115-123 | 3.35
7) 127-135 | 4.35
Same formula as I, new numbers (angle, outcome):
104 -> 3.749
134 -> 4.662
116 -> 3.272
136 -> 4.457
